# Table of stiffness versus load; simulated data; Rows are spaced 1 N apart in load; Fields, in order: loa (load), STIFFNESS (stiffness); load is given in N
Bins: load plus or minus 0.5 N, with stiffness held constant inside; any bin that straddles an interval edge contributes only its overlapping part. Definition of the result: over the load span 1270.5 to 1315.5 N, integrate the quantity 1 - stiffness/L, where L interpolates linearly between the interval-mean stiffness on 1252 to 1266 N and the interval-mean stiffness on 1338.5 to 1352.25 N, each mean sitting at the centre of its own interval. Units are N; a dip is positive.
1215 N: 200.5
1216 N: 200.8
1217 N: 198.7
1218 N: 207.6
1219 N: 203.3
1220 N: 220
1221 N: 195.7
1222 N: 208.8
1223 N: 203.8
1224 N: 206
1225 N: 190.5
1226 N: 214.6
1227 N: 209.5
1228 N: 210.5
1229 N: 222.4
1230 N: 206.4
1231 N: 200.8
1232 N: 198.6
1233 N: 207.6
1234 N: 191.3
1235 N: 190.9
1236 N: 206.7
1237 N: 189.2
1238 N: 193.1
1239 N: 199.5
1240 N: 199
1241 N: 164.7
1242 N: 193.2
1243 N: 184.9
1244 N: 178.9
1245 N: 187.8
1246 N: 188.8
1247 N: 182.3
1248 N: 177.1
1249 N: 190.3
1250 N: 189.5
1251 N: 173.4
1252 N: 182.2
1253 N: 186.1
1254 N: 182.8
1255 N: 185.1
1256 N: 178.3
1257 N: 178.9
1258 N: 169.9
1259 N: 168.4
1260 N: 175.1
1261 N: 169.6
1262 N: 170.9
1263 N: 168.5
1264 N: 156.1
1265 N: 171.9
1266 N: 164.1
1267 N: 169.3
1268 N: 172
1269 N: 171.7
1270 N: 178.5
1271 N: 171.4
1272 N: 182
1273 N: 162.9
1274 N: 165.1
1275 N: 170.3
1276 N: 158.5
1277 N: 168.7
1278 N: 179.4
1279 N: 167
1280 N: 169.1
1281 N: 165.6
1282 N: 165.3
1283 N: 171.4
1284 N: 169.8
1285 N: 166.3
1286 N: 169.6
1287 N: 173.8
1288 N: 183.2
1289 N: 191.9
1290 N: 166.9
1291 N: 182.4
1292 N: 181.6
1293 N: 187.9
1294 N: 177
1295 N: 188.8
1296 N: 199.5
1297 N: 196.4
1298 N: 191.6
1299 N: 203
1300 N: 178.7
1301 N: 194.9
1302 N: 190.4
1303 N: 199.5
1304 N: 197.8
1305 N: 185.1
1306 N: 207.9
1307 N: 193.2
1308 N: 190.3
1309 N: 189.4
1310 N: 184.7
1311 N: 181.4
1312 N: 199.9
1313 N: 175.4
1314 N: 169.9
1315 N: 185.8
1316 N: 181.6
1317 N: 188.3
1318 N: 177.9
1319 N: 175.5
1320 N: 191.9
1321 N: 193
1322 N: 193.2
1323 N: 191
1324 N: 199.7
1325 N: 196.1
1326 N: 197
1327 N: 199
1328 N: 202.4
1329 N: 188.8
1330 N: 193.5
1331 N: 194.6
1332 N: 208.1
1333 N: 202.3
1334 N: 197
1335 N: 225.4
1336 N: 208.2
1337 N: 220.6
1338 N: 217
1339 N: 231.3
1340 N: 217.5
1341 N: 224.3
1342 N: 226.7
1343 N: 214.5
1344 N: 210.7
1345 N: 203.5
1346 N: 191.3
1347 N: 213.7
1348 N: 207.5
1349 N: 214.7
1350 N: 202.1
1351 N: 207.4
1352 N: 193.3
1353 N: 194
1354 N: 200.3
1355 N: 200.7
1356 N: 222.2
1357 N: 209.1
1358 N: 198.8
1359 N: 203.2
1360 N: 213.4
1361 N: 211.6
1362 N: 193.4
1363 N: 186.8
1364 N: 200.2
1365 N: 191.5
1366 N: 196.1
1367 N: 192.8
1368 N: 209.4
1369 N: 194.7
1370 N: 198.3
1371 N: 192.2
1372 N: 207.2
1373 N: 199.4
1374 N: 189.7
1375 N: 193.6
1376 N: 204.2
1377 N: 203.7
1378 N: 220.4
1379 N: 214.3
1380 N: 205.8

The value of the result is 1.8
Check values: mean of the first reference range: 174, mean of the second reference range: 212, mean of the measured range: 181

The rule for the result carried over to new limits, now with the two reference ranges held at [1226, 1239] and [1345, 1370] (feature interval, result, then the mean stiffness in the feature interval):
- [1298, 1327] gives 1.8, 190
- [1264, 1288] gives 3.9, 170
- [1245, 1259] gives 1.4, 182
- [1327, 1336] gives 0.0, 202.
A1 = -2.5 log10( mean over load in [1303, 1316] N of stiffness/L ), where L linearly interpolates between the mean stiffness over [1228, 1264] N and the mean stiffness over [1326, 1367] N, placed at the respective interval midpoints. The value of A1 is 0.06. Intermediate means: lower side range 187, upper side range 206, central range 189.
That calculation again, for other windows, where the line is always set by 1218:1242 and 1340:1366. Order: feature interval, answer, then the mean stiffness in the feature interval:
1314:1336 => 0.057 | 194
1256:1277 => 0.191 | 170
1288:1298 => 0.098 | 186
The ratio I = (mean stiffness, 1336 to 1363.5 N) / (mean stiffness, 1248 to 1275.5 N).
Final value 1.20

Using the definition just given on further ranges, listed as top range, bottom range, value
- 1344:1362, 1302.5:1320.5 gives 1.09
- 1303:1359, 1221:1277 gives 1.08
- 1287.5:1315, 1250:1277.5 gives 1.09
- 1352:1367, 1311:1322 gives 1.09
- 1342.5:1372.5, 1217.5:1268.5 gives 1.07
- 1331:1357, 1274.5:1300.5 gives 1.18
